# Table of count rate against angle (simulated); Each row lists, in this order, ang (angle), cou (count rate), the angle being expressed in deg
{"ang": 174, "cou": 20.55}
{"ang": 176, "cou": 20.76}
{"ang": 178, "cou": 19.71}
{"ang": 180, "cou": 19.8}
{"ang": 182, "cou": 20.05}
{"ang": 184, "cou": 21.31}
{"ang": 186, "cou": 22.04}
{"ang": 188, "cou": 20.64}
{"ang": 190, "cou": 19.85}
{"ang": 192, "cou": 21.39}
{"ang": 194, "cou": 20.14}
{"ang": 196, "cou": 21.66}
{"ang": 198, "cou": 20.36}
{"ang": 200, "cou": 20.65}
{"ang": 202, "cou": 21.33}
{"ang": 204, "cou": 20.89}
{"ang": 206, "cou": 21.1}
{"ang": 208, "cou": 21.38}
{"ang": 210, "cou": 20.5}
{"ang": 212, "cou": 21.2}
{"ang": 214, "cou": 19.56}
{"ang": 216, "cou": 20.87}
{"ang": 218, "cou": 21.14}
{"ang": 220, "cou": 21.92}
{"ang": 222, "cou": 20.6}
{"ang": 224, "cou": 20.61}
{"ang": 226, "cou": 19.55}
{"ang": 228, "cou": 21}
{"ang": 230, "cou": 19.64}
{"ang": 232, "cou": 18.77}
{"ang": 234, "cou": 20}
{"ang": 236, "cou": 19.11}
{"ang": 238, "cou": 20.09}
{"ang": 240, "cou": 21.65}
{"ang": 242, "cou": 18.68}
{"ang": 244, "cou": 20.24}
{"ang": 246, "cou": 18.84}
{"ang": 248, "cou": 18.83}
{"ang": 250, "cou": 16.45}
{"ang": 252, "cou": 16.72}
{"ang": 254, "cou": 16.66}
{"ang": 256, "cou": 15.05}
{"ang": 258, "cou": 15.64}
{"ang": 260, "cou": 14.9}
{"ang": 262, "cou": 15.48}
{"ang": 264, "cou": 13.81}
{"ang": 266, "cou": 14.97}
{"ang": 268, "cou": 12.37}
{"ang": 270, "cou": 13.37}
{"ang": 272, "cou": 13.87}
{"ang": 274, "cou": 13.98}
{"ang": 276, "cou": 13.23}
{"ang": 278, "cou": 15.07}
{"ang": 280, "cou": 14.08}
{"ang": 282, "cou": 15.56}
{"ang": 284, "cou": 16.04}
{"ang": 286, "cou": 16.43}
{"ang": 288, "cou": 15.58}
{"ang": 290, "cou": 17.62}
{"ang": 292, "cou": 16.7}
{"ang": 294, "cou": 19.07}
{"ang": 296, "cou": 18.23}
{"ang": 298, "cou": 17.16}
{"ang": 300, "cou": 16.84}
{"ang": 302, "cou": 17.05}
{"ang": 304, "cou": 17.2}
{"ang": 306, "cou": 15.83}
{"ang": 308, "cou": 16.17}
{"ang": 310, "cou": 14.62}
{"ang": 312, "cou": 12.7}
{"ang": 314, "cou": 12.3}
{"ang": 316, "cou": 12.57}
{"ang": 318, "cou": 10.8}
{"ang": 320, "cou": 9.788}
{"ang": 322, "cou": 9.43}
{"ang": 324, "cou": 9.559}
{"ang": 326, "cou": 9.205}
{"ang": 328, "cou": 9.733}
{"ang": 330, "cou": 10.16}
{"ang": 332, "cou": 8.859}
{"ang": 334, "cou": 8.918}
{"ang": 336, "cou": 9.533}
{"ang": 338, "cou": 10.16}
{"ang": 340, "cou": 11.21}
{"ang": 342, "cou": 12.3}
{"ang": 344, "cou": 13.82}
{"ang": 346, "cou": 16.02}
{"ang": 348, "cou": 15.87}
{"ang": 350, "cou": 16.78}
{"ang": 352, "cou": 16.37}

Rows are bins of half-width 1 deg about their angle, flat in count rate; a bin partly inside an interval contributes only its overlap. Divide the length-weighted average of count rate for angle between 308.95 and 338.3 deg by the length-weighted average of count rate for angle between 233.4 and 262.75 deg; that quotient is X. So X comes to 0.6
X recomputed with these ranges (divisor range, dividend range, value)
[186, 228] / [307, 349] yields 0.56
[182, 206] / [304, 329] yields 0.58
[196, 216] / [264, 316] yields 0.74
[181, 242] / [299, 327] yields 0.64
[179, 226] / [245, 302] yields 0.76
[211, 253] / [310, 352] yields 0.59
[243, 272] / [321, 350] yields 0.71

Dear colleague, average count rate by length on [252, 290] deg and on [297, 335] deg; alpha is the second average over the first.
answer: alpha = 0.8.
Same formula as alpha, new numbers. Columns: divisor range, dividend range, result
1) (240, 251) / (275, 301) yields 0.86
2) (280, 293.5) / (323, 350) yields 0.70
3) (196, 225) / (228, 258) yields 0.89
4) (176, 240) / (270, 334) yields 0.68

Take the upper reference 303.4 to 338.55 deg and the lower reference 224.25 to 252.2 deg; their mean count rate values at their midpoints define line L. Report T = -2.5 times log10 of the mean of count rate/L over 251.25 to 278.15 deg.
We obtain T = 0.154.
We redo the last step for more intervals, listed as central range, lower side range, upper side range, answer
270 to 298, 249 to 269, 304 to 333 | -0.153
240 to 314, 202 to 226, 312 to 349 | -0.037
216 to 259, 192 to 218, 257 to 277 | -0.107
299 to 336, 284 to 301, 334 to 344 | 0.143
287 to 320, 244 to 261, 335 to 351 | -0.045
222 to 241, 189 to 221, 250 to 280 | -0.111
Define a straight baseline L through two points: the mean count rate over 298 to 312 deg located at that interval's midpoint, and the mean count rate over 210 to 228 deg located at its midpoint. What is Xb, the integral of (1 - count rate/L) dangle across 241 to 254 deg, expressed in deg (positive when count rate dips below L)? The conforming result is 0.7 deg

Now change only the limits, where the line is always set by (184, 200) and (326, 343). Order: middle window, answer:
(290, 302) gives -4.23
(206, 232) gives -2.46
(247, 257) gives -0.25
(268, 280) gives 0.69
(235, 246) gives -1.70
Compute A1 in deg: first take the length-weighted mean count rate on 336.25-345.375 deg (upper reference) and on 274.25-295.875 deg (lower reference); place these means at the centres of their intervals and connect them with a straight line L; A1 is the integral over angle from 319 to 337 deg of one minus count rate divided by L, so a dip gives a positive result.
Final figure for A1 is 4.7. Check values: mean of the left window 16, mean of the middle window 9.46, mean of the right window 11.9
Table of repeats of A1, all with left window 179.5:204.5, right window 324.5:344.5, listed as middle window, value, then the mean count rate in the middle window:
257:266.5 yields 0.4 deg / 15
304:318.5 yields -2.3 deg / 13.9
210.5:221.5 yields -1.1 deg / 20.9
